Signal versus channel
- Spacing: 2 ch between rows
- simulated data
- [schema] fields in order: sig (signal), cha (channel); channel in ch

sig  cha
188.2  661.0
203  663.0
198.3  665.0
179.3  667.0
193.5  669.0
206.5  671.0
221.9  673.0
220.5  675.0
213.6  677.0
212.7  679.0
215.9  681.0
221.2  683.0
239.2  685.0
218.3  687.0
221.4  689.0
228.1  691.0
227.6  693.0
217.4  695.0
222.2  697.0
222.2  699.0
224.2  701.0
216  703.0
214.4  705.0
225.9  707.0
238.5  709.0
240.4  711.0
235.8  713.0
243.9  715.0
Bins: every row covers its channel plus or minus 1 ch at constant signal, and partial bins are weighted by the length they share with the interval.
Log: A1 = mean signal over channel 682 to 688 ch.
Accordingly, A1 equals 226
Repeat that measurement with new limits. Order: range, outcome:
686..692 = 223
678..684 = 217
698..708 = 221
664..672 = 194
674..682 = 216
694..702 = 222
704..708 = 220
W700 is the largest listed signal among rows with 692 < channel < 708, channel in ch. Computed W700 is 227.6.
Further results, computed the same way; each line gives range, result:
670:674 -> 221.9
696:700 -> 222.2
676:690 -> 239.2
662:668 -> 203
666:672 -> 206.5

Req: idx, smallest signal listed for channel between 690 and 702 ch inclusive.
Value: 217.4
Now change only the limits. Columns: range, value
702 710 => 214.4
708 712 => 238.5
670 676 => 206.5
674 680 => 212.7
